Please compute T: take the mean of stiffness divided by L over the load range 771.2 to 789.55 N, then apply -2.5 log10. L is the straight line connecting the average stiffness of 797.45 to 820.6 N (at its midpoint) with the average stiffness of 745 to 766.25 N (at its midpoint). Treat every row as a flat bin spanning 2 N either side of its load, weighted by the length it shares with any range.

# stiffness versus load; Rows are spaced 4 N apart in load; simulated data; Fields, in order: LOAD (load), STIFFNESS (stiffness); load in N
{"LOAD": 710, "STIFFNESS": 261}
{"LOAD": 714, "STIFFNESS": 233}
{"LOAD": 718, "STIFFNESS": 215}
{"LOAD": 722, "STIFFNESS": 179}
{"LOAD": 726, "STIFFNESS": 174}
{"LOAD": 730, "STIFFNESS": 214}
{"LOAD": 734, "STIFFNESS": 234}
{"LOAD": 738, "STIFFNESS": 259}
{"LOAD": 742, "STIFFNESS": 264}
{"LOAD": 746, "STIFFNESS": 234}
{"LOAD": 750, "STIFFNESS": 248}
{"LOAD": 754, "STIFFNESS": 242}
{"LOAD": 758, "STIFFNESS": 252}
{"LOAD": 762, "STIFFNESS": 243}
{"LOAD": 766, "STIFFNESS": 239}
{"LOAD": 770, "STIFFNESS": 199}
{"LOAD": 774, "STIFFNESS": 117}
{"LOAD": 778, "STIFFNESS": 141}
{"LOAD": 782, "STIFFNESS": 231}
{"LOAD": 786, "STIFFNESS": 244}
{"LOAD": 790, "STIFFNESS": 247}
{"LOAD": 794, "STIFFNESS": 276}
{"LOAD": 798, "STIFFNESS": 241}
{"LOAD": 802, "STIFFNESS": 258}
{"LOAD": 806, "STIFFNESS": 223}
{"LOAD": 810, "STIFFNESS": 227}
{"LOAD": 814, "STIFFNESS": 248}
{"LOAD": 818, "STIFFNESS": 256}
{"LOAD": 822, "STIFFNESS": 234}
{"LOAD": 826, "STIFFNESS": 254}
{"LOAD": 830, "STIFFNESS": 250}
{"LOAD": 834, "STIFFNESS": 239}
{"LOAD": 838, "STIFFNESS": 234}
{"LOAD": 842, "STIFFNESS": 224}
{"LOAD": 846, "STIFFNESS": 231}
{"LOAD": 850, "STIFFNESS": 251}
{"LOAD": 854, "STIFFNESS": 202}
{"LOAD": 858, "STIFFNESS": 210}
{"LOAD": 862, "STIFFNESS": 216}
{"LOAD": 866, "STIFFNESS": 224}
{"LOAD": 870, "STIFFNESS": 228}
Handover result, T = 0.27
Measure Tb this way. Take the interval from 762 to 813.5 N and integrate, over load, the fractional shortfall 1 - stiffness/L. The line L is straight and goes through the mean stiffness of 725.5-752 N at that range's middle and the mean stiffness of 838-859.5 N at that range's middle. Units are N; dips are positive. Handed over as 2.0 N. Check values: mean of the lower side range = 236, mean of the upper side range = 225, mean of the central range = 222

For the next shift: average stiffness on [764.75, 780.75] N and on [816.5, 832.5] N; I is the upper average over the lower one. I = 1.43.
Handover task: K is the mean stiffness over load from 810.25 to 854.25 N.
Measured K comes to 239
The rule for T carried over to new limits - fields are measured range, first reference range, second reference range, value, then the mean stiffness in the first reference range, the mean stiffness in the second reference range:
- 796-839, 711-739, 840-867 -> -0.10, 216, 223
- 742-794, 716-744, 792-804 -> 0.08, 220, 258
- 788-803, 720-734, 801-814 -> -0.11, 195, 236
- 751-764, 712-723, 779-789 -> -0.11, 212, 229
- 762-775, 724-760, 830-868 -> 0.17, 236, 227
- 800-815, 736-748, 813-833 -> 0.05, 252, 248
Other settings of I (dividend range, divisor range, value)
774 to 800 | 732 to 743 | 0.88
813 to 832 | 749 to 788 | 1.16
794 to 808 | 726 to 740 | 1.08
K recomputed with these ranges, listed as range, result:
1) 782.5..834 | 246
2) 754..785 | 207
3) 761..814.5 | 223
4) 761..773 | 216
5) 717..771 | 229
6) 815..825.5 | 247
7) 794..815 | 242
